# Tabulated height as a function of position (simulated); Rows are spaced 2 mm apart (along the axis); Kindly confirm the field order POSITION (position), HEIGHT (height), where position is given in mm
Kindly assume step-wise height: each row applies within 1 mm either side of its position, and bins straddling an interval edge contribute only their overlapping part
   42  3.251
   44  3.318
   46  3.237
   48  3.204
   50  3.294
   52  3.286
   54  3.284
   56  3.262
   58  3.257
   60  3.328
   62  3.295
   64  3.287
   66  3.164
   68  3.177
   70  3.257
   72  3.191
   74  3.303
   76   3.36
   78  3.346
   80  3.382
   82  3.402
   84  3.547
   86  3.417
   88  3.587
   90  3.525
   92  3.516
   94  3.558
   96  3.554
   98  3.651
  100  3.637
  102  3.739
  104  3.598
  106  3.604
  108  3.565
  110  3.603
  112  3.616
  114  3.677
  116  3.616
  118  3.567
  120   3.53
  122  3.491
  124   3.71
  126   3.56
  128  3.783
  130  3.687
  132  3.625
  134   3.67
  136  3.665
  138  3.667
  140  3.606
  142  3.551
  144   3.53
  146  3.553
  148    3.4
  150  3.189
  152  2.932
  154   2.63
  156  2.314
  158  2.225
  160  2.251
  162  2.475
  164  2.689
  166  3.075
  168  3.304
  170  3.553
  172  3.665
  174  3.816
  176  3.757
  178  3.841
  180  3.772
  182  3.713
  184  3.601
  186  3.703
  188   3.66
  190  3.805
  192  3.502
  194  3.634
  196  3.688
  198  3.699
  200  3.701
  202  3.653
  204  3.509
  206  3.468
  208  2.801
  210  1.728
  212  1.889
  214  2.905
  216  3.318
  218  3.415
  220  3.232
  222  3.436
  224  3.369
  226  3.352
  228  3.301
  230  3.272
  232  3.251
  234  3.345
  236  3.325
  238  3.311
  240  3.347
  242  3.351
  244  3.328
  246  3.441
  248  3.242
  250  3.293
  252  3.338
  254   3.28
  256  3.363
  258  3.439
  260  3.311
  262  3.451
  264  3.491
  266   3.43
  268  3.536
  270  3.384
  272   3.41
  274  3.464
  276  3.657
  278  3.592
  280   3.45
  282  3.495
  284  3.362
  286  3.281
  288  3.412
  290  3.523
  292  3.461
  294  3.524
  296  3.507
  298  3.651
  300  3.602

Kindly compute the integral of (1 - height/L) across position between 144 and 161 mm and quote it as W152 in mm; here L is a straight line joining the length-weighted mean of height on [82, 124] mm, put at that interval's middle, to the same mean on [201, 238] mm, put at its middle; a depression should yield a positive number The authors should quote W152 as 2.7 mm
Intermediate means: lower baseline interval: 3.58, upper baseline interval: 3.15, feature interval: 2.85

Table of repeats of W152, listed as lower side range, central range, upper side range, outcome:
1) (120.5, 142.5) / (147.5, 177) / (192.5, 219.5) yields 3.7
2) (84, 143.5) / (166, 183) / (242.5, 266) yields -0.7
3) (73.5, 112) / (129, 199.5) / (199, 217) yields -4.3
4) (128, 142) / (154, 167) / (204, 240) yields 3.7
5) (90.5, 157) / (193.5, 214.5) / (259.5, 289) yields 2.0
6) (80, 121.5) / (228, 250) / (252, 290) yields 0.9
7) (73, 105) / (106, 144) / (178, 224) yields -1.7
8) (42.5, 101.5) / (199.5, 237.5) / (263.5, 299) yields 3.1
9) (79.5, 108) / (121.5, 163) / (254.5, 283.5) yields 3.2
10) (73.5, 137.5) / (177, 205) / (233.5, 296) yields -1.6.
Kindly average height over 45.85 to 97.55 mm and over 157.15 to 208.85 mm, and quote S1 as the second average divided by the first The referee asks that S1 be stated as 1.02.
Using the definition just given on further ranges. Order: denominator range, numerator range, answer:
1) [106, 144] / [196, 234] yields 0.88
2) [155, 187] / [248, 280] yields 1.06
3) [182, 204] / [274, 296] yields 0.95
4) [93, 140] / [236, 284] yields 0.94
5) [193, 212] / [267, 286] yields 1.07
